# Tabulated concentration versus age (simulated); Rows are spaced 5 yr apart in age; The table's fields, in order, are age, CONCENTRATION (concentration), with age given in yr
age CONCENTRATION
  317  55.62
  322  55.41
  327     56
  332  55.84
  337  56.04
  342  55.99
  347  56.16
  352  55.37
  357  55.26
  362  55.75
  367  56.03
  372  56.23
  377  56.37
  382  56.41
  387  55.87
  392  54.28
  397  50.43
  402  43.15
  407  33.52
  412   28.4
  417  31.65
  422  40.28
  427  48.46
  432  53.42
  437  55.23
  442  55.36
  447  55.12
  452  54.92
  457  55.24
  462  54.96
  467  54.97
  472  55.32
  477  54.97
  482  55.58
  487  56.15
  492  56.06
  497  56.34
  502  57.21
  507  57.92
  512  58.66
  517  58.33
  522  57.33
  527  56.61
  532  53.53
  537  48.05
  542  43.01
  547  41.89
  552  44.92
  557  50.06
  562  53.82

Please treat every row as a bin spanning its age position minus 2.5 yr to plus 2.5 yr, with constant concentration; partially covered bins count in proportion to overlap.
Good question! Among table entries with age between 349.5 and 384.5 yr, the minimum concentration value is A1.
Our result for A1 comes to 55.26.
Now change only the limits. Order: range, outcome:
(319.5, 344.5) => 55.41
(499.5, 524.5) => 57.21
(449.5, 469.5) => 54.92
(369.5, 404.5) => 43.15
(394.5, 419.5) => 28.4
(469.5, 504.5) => 54.97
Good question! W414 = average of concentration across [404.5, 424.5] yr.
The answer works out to 33.5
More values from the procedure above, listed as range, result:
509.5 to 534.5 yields 56.9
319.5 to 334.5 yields 55.8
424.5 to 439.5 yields 52.4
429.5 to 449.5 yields 54.8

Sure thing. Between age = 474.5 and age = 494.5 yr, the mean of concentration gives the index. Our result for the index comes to 55.7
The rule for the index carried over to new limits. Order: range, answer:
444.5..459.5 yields 55.1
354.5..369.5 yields 55.7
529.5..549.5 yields 46.6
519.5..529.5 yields 57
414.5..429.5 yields 40.1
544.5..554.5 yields 43.4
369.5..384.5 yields 56.3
